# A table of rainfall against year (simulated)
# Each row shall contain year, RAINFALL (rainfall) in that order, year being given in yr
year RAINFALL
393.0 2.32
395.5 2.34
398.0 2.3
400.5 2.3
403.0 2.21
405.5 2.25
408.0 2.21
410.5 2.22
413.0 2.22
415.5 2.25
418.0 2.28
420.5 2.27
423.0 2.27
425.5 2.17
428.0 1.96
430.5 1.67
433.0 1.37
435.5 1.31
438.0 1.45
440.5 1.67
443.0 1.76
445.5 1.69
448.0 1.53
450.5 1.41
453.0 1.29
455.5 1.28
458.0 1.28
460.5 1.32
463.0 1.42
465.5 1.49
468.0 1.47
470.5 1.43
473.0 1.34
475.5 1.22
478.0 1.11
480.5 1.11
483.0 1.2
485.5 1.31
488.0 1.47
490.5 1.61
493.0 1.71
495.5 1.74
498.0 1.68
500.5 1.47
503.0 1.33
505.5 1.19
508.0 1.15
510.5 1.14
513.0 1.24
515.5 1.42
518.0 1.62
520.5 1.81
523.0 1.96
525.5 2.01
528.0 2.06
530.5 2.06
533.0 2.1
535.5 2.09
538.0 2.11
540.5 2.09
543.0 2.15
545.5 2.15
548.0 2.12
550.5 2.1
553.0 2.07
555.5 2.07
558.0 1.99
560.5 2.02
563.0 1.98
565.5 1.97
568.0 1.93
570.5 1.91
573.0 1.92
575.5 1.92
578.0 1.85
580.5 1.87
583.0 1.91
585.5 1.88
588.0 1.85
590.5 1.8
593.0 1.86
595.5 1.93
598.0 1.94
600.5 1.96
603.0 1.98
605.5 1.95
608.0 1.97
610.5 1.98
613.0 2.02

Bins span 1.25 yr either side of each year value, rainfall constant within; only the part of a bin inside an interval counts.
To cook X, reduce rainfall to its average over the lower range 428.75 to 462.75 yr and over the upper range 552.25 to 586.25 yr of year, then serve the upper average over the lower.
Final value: 1.3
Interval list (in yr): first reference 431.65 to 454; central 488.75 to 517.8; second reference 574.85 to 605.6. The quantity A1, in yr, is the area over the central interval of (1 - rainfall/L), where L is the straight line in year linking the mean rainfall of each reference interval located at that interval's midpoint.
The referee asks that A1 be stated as 3.98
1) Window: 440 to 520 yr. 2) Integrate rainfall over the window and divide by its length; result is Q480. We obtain 1.41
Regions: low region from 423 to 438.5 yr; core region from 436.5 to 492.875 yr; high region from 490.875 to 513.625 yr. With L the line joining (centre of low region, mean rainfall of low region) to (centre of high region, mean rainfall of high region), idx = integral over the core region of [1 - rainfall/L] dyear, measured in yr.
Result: 5.9 yr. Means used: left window 1.71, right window 1.42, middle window 1.41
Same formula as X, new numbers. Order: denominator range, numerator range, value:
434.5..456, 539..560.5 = 1.40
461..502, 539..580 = 1.42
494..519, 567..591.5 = 1.35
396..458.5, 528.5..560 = 1.11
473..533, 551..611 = 1.28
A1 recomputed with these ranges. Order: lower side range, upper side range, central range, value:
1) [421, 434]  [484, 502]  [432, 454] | 4.0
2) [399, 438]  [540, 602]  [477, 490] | 4.8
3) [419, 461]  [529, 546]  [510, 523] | 3.2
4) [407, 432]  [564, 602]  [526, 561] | -2.2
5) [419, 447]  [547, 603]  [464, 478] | 3.5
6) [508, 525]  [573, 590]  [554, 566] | -1.7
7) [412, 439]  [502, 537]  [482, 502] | 2.5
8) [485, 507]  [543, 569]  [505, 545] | 0.0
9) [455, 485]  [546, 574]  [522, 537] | -2.3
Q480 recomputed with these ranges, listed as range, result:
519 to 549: 2.06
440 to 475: 1.45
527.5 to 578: 2.04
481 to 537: 1.6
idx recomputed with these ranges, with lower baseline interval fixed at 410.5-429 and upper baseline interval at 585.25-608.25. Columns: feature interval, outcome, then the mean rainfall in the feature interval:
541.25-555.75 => -0.9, 2.11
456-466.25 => 3.7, 1.36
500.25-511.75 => 4.6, 1.24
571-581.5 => 0.3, 1.89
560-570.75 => 0.0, 1.96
